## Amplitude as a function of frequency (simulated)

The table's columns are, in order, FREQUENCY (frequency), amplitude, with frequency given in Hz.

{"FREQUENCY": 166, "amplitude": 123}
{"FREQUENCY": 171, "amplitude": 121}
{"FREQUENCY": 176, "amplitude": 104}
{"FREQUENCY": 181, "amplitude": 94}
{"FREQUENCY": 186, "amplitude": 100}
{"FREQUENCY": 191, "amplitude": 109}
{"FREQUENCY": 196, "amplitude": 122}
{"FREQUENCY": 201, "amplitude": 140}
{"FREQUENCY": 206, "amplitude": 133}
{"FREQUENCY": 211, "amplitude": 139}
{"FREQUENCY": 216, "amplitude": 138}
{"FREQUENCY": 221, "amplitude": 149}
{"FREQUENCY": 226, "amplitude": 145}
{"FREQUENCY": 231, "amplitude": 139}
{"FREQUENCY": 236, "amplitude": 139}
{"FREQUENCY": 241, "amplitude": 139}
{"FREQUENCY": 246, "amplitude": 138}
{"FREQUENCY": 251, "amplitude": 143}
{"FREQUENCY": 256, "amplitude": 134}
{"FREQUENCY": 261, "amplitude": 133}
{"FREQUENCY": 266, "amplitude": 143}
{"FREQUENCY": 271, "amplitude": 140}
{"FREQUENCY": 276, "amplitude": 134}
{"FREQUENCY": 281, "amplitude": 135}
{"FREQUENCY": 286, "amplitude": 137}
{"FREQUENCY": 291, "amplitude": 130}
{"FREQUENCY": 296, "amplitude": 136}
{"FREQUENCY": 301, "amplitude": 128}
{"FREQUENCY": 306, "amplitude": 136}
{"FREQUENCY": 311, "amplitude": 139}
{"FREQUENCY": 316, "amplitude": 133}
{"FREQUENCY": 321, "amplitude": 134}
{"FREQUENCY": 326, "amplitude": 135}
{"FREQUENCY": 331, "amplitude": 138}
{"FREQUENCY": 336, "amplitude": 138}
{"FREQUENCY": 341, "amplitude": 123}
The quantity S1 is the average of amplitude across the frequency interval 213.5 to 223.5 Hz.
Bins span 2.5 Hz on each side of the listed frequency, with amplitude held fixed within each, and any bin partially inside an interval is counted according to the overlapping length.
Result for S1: 144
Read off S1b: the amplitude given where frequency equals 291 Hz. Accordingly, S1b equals 130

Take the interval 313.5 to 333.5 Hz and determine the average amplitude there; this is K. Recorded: 135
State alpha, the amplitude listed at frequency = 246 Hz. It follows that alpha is 138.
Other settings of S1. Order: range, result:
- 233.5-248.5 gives 139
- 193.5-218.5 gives 134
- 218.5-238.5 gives 143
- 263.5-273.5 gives 142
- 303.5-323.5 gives 136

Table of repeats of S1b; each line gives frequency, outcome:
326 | 135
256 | 134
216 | 138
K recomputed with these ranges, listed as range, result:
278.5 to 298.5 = 134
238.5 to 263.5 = 137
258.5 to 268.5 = 138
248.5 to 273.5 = 139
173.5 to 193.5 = 102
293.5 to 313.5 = 135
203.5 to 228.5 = 141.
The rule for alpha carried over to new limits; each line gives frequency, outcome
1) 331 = 138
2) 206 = 133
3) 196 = 122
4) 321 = 134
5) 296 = 136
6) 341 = 123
